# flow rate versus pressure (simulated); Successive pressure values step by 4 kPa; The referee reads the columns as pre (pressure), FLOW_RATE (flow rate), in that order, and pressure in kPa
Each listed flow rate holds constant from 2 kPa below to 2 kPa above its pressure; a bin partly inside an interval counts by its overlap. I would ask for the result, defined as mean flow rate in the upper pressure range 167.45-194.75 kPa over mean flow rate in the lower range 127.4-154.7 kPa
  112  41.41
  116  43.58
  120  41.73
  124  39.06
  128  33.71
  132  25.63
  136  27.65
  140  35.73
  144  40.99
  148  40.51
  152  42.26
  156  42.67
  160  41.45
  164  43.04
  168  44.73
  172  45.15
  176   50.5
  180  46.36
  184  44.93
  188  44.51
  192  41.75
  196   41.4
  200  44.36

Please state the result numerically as 1.3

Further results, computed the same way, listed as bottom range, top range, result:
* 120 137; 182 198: 1.31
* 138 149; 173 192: 1.18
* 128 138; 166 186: 1.65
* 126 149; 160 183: 1.35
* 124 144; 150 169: 1.31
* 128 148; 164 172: 1.33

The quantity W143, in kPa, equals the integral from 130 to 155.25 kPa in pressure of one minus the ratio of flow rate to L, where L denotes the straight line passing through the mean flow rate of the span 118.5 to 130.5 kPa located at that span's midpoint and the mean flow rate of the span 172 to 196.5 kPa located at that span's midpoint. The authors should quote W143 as 2.6 kPa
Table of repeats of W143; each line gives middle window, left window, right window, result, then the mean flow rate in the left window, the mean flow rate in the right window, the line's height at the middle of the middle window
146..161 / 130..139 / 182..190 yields -3.45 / 27.6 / 44.7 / 33.9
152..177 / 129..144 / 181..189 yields -3.15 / 31.4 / 45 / 39.2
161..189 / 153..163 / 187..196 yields -2.05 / 42.2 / 42.6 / 42.4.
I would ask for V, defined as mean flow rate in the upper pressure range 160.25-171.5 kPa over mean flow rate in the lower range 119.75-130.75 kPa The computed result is 1.2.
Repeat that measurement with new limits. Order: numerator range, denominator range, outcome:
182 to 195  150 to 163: 1.03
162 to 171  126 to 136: 1.50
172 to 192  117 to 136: 1.32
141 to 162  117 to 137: 1.20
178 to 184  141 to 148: 1.14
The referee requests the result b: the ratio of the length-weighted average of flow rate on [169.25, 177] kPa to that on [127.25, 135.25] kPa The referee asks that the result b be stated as 1.6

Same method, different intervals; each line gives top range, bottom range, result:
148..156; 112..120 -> 0.98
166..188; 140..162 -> 1.12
